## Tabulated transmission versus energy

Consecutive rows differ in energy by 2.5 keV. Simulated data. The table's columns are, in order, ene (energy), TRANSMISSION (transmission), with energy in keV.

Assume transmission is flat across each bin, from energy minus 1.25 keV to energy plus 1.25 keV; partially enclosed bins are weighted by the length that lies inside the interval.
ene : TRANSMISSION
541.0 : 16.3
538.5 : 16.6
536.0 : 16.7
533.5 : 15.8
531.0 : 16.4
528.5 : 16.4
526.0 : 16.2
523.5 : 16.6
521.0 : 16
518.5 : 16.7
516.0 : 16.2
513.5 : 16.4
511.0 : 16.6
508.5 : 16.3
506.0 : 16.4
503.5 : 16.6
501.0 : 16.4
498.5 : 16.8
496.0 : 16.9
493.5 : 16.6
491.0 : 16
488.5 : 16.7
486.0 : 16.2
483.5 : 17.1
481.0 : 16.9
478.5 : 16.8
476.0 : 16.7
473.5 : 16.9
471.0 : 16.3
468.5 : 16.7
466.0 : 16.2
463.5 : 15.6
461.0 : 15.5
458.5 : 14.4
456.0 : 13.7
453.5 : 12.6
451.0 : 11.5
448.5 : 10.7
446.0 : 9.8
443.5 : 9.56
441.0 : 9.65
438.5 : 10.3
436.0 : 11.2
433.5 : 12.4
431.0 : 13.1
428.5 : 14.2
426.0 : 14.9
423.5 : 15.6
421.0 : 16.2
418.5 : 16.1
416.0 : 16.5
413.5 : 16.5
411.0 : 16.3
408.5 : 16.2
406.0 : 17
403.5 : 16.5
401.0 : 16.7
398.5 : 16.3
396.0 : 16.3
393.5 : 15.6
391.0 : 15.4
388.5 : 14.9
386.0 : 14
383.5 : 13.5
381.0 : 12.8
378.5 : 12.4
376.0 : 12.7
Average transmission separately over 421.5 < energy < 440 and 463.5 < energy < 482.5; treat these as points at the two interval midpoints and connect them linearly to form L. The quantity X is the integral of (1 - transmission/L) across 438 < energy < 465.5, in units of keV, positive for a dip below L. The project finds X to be 4.9 keV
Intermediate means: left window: 13.2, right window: 16.6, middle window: 12.3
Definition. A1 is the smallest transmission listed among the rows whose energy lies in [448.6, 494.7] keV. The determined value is 11.5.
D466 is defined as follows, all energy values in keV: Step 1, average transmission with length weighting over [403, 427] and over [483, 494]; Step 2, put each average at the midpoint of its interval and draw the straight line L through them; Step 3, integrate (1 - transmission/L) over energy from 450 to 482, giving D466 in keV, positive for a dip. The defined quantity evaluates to 1.96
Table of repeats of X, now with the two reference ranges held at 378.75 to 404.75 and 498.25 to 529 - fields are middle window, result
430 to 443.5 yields 3.9 keV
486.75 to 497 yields -0.2 keV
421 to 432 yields 0.6 keV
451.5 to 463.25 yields 1.3 keV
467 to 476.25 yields -0.4 keV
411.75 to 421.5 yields -0.6 keV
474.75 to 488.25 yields -0.6 keV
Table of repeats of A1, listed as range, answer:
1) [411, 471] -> 9.56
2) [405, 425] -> 15.6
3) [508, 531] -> 16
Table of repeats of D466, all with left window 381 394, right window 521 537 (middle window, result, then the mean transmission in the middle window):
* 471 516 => -2.11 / 16.6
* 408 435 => -0.59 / 15.2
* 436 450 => 4.65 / 10.1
